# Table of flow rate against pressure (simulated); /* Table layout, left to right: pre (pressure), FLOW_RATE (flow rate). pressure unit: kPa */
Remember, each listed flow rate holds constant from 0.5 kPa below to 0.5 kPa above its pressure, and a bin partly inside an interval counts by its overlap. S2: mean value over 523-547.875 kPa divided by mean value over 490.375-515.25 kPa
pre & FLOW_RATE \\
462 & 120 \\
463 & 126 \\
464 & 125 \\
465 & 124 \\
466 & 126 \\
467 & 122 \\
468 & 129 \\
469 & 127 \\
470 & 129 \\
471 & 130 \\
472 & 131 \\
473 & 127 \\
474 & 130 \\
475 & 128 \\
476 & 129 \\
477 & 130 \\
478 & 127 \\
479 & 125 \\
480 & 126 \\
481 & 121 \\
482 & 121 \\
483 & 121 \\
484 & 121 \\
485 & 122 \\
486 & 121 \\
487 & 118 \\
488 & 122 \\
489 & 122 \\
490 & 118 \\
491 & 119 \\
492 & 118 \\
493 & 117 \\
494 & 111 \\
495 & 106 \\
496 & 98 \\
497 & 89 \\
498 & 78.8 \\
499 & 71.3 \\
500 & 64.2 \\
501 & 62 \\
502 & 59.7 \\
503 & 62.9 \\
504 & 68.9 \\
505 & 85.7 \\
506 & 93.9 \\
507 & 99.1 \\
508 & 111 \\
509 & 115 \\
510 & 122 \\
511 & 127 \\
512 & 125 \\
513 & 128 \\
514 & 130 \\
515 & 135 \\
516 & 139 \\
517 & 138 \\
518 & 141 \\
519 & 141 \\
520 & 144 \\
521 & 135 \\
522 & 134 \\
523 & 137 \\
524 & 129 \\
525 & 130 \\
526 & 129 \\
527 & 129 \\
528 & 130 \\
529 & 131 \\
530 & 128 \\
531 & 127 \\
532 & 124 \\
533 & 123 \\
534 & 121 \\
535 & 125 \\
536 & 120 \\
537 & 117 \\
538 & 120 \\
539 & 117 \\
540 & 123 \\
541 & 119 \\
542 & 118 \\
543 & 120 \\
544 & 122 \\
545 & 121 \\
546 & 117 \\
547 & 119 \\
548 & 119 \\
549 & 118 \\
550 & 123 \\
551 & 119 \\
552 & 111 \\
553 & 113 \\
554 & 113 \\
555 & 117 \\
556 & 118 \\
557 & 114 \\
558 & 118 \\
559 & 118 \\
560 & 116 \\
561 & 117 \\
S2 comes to 1.2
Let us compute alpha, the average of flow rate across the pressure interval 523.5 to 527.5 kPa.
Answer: 129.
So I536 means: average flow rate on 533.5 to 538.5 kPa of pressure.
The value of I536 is 121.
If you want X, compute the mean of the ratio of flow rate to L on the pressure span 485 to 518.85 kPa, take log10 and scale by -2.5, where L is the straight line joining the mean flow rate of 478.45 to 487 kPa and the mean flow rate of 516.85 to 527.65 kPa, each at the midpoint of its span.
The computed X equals 0.20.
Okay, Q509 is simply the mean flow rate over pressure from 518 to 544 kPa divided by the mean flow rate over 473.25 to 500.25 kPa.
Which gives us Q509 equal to 1.11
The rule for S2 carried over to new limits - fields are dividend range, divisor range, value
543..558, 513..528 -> 0.87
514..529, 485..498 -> 1.20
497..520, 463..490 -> 0.84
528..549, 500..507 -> 1.65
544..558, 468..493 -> 0.94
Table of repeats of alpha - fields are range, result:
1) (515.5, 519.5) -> 140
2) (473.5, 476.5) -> 129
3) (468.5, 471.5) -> 129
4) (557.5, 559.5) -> 118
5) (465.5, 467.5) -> 124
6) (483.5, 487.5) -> 120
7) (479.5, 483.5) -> 122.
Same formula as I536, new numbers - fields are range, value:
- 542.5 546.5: 120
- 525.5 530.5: 129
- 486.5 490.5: 120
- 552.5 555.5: 114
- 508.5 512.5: 122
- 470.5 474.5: 130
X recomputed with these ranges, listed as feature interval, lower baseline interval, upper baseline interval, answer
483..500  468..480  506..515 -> 0.145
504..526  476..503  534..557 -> -0.108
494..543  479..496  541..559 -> 0.032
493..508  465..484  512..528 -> 0.477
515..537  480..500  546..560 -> -0.149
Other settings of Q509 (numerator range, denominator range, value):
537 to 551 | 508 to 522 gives 0.91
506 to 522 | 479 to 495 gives 1.07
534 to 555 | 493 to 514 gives 1.25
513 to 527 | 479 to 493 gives 1.12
